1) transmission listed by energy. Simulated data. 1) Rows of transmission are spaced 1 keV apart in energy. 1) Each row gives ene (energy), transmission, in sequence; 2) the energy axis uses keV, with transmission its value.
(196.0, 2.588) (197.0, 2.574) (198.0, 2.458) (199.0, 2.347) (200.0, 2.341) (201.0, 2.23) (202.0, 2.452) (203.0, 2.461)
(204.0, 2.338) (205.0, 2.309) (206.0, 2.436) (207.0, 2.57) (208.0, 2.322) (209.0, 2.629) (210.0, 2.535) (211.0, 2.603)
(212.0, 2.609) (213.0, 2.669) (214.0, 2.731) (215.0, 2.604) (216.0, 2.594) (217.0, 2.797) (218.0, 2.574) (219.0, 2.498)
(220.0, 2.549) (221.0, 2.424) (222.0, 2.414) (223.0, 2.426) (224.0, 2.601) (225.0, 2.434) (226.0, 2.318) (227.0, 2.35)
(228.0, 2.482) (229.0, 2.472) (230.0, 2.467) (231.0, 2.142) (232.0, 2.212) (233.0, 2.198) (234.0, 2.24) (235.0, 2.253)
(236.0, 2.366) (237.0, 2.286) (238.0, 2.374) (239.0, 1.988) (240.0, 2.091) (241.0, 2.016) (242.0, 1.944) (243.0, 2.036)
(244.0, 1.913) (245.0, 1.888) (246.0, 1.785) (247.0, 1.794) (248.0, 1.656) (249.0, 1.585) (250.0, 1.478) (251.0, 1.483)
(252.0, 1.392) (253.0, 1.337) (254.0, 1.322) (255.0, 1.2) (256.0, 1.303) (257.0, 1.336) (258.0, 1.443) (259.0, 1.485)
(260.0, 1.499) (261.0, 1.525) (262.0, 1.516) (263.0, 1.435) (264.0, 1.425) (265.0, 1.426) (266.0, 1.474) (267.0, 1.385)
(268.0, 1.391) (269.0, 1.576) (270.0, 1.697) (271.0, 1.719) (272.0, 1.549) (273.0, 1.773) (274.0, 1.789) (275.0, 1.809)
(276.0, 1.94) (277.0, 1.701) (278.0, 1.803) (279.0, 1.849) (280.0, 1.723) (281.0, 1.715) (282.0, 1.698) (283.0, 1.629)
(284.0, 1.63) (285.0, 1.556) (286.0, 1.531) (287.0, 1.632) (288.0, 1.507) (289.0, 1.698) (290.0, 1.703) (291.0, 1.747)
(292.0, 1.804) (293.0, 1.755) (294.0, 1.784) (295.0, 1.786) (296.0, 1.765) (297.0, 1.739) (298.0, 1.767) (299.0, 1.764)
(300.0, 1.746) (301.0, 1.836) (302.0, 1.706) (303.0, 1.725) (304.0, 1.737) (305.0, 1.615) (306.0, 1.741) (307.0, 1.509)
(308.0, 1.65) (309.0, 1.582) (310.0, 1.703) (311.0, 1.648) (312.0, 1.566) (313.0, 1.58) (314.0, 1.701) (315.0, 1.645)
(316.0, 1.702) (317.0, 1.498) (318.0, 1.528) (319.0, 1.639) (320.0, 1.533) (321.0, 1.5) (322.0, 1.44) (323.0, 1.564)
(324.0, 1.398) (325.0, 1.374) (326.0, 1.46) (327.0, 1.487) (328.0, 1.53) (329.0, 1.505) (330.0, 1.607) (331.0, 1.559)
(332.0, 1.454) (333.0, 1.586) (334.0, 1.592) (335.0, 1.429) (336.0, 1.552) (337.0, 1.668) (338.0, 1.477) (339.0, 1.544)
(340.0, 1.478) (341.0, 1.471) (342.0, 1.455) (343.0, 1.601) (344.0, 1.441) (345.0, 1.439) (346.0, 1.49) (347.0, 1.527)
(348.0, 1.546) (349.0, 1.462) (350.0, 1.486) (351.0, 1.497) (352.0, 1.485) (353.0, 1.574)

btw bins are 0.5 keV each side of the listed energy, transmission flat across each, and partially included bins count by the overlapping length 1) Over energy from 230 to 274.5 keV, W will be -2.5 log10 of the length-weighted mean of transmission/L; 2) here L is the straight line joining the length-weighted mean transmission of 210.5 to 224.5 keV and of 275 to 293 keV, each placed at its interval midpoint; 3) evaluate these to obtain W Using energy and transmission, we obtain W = 0.23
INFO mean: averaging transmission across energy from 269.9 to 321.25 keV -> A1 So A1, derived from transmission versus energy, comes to 1.69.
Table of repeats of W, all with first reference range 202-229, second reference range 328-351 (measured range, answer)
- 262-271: 0.37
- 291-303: 0.05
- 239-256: 0.32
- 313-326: 0.09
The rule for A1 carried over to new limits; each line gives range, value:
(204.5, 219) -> 2.57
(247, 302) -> 1.61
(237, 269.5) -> 1.62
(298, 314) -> 1.68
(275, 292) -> 1.7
